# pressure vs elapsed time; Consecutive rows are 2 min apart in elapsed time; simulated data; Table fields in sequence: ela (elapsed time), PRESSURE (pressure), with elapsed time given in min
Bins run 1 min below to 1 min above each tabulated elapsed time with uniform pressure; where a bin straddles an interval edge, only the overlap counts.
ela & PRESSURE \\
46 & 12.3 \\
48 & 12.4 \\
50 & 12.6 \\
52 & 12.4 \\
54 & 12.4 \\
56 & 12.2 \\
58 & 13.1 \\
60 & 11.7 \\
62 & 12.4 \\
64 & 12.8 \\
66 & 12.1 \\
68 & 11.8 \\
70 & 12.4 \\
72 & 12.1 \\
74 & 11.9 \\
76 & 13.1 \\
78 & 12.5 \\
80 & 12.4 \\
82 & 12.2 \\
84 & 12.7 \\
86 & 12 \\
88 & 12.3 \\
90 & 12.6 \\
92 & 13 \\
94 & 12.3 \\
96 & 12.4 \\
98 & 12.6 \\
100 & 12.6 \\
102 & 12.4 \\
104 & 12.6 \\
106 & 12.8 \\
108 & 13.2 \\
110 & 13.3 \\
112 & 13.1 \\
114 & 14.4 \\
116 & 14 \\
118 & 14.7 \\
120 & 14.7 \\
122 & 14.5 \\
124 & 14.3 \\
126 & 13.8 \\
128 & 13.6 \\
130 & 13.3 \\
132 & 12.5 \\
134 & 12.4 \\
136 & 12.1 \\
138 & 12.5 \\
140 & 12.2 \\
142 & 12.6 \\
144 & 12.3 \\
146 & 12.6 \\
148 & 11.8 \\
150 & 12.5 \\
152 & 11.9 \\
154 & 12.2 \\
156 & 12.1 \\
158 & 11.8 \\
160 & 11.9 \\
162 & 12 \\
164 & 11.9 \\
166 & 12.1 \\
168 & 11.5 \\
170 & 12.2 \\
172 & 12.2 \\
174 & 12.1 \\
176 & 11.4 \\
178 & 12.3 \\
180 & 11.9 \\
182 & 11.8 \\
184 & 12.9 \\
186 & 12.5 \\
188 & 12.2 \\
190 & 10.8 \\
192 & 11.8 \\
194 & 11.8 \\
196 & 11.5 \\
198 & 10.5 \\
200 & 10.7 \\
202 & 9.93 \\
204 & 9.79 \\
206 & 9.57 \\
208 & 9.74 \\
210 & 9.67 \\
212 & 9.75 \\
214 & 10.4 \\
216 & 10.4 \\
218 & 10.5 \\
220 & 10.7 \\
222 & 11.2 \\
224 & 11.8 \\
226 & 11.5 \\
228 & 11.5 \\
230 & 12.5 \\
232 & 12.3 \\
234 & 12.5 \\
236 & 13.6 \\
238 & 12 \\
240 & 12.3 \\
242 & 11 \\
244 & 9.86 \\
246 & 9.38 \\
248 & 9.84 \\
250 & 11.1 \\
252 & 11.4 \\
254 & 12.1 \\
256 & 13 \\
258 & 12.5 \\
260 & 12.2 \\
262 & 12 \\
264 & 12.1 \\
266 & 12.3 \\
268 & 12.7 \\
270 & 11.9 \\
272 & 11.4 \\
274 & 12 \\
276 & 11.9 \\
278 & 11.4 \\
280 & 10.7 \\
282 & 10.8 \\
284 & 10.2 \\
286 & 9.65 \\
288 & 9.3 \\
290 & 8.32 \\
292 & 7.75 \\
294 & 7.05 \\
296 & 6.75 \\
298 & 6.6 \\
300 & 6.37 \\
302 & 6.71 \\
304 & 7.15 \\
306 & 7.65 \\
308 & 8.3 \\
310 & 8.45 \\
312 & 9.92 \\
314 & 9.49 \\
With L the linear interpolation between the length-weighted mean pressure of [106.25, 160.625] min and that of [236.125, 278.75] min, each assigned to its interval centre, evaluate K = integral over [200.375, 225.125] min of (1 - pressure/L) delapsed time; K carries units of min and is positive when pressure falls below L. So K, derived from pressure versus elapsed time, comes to 3.7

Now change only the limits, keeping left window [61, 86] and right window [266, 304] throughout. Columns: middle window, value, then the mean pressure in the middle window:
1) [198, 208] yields 0.6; 10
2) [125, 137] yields -1.4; 13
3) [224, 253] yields -3.8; 11.5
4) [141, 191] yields -4.2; 12.1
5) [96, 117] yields -2.0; 13.1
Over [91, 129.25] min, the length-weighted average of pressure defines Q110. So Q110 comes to 13.4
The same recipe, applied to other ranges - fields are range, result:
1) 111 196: 12.5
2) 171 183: 12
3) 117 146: 13.2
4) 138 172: 12.1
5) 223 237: 12.2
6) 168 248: 11.3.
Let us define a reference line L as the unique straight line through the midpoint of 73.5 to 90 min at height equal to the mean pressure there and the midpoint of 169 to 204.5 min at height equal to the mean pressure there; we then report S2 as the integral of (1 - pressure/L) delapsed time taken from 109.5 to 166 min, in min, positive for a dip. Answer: -4.2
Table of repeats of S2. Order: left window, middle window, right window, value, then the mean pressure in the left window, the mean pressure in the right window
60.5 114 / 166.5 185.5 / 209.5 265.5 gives -0.3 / 12.6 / 11.4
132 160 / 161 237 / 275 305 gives -3.4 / 12.2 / 8.71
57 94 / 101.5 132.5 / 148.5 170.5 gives -3.6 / 12.4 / 12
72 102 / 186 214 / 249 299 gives 1.8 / 12.5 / 10.7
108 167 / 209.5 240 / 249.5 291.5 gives 1.1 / 12.9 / 11.3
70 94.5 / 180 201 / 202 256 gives -0.5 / 12.4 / 11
